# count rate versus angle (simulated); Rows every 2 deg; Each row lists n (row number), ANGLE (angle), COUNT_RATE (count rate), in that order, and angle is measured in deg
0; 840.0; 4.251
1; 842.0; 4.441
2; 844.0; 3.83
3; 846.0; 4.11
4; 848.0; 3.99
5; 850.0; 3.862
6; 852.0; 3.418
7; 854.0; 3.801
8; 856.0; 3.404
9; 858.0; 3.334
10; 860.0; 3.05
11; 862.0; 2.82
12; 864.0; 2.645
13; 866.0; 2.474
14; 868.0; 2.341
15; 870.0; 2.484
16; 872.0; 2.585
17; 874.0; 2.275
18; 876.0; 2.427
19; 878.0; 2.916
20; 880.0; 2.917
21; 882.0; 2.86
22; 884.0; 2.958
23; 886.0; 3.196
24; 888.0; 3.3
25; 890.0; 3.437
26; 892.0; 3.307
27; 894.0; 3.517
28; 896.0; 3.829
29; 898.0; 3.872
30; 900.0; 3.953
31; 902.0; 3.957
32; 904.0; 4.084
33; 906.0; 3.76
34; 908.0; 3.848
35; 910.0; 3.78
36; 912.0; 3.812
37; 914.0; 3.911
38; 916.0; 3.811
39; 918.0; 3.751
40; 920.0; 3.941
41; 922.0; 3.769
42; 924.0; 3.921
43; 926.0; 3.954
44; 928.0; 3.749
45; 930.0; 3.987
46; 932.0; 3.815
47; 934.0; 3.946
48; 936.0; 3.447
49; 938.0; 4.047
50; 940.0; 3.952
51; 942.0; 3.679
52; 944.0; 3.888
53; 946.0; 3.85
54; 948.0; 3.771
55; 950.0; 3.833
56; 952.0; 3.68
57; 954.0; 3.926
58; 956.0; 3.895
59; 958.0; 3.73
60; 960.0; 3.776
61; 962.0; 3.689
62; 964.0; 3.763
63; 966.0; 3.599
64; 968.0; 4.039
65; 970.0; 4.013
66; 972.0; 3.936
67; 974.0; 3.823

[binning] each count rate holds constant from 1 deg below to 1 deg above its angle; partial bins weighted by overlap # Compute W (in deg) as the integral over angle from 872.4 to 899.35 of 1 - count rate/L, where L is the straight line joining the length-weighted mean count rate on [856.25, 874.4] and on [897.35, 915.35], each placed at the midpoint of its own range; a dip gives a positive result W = 1.5 deg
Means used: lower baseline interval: 2.71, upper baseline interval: 3.89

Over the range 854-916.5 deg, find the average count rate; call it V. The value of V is 3.26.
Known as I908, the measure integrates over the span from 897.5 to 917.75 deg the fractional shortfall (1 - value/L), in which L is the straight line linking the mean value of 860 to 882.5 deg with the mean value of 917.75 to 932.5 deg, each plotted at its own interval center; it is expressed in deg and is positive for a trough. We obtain -2.4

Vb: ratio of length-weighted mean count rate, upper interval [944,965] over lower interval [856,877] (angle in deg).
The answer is 1.42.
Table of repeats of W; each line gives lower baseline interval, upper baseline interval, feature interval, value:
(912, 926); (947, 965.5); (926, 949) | -0.1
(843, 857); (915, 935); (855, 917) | 9.2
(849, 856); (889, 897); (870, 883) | 3.4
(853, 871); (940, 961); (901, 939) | -3.9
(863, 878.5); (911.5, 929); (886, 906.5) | -3.0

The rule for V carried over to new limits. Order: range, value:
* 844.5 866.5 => 3.39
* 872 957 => 3.62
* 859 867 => 2.75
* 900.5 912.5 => 3.88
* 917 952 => 3.84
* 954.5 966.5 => 3.76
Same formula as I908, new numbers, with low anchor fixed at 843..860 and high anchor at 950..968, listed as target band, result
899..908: -0.5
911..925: -0.4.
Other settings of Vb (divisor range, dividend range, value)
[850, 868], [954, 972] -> 1.23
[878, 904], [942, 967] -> 1.10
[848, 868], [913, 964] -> 1.20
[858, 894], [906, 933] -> 1.35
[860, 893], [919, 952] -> 1.36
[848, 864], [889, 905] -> 1.11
